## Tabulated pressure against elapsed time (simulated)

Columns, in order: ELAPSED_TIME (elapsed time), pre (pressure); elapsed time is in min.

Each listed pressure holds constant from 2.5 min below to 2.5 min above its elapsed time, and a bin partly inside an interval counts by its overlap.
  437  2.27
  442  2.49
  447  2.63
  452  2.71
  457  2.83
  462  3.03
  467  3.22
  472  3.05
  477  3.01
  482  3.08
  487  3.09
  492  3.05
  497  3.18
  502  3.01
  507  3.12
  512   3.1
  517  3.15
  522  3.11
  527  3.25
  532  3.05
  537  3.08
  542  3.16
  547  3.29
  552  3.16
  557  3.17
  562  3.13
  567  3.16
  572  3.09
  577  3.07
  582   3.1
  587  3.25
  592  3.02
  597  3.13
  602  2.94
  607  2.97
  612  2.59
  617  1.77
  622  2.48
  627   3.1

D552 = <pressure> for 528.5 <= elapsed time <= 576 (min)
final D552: 3.14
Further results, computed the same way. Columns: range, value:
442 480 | 2.9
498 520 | 3.1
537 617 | 3.04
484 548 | 3.12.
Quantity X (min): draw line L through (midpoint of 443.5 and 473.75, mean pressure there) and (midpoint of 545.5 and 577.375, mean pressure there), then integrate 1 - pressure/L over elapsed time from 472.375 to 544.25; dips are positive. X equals -1.9 min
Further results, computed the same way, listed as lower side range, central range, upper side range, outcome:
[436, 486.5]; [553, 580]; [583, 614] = -1.48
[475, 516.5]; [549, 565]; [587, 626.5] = -1.41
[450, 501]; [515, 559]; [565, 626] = -3.04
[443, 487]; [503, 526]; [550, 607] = -0.85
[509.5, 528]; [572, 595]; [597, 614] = -1.23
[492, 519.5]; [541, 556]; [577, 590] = -0.36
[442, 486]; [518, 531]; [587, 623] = -1.43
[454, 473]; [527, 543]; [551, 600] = -0.14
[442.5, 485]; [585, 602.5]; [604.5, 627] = -3.49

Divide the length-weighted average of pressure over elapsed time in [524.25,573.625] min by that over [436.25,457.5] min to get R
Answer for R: 1.2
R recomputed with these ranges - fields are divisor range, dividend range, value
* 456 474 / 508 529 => 1.03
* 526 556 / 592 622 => 0.85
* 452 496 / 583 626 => 0.92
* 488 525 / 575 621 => 0.92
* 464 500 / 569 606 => 1.00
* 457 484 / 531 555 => 1.03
